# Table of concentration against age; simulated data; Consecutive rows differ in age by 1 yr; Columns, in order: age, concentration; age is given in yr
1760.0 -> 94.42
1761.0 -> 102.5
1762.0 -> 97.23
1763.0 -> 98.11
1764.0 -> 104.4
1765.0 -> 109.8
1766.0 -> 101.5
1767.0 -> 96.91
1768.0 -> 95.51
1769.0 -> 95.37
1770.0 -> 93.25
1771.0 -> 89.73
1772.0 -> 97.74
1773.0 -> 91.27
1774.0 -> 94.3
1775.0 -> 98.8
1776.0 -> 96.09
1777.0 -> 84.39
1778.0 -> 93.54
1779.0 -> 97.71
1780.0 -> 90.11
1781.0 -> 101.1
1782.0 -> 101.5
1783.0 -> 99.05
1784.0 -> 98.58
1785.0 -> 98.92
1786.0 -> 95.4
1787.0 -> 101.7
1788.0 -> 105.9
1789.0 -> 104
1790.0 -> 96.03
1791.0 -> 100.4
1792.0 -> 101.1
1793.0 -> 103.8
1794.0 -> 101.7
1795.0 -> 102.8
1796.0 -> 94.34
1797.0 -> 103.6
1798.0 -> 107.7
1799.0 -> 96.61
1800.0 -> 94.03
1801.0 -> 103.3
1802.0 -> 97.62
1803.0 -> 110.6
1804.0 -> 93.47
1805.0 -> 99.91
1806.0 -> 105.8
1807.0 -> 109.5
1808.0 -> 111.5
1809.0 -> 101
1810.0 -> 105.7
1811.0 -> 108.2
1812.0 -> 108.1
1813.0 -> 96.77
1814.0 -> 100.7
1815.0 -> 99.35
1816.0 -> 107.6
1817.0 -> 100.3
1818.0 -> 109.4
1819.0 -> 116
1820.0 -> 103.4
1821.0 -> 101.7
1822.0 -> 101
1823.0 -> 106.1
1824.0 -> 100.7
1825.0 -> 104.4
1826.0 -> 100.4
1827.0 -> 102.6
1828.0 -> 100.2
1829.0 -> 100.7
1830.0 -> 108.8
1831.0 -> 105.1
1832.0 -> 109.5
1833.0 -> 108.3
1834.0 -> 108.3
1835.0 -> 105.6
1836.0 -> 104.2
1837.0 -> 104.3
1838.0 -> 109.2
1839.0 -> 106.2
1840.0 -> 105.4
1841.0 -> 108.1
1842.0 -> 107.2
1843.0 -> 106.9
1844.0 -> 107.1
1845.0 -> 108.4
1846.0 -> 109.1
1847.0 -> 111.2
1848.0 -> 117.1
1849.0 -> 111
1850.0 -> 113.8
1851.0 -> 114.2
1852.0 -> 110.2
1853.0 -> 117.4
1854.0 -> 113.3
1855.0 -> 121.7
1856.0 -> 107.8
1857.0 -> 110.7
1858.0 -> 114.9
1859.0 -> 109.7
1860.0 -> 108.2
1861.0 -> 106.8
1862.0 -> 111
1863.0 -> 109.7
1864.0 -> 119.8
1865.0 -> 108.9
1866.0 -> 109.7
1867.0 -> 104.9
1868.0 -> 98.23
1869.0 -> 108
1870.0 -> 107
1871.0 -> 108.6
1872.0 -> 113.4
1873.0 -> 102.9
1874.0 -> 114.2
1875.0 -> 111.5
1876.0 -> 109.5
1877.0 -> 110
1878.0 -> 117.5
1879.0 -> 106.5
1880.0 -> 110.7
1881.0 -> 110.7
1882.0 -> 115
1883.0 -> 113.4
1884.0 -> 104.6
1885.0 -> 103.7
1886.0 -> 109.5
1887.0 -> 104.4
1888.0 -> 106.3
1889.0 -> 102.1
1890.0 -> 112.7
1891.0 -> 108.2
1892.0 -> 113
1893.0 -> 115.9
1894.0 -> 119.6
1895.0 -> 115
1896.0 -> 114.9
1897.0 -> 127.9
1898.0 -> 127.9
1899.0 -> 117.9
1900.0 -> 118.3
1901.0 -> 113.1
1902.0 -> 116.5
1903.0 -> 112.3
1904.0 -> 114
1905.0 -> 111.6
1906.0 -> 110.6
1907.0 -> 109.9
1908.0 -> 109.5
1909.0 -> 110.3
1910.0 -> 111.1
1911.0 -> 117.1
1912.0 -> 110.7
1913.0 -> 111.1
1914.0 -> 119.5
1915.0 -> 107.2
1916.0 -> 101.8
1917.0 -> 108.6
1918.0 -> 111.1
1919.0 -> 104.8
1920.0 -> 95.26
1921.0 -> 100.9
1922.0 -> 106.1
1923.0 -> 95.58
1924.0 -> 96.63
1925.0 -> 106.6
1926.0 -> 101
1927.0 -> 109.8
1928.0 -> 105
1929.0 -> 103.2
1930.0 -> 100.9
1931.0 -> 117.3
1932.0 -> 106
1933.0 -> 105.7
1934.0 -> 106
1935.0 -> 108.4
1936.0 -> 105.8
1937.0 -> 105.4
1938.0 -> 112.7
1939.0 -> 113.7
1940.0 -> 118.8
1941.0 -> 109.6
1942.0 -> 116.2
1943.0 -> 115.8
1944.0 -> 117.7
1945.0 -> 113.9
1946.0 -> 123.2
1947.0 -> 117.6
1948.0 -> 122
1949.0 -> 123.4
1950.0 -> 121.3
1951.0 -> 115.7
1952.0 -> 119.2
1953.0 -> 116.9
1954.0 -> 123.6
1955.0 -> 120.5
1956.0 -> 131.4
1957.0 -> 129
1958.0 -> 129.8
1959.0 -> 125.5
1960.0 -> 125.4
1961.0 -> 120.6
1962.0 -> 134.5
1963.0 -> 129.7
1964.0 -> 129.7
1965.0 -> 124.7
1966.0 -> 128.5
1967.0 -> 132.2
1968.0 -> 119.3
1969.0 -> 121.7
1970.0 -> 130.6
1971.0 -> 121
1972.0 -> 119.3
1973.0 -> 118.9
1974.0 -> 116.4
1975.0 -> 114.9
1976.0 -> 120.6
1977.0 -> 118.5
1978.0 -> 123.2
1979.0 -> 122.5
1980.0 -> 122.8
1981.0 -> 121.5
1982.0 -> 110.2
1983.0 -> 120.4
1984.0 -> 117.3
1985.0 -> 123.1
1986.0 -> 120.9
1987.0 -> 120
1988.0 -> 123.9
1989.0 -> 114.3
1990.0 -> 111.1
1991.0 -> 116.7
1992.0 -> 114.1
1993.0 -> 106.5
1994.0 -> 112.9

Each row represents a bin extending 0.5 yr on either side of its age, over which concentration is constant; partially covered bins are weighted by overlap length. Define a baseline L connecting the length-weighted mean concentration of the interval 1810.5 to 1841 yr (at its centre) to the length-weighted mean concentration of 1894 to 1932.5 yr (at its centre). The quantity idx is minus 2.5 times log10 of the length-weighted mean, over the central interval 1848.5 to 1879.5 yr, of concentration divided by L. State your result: -0.04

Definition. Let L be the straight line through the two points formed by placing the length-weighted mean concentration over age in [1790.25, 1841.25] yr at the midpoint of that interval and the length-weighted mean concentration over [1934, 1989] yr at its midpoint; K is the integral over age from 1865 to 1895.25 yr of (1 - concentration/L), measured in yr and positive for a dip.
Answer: 0.4 yr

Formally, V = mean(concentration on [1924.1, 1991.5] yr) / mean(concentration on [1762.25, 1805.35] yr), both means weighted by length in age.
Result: 1.2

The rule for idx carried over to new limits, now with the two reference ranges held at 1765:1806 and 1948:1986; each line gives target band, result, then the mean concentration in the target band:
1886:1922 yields 0.03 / 112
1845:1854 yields -0.06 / 113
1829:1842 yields -0.02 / 107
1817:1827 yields -0.01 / 104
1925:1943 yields 0.09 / 109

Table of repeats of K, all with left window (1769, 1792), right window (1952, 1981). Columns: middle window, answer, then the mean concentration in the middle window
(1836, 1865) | -1.0 yr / 111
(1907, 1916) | 0.3 yr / 111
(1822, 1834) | -0.1 yr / 104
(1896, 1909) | -0.1 yr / 116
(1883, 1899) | 0.0 yr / 113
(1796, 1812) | -0.5 yr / 103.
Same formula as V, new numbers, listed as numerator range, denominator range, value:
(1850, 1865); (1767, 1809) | 1.14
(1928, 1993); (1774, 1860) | 1.14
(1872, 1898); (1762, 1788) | 1.15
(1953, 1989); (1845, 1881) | 1.11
